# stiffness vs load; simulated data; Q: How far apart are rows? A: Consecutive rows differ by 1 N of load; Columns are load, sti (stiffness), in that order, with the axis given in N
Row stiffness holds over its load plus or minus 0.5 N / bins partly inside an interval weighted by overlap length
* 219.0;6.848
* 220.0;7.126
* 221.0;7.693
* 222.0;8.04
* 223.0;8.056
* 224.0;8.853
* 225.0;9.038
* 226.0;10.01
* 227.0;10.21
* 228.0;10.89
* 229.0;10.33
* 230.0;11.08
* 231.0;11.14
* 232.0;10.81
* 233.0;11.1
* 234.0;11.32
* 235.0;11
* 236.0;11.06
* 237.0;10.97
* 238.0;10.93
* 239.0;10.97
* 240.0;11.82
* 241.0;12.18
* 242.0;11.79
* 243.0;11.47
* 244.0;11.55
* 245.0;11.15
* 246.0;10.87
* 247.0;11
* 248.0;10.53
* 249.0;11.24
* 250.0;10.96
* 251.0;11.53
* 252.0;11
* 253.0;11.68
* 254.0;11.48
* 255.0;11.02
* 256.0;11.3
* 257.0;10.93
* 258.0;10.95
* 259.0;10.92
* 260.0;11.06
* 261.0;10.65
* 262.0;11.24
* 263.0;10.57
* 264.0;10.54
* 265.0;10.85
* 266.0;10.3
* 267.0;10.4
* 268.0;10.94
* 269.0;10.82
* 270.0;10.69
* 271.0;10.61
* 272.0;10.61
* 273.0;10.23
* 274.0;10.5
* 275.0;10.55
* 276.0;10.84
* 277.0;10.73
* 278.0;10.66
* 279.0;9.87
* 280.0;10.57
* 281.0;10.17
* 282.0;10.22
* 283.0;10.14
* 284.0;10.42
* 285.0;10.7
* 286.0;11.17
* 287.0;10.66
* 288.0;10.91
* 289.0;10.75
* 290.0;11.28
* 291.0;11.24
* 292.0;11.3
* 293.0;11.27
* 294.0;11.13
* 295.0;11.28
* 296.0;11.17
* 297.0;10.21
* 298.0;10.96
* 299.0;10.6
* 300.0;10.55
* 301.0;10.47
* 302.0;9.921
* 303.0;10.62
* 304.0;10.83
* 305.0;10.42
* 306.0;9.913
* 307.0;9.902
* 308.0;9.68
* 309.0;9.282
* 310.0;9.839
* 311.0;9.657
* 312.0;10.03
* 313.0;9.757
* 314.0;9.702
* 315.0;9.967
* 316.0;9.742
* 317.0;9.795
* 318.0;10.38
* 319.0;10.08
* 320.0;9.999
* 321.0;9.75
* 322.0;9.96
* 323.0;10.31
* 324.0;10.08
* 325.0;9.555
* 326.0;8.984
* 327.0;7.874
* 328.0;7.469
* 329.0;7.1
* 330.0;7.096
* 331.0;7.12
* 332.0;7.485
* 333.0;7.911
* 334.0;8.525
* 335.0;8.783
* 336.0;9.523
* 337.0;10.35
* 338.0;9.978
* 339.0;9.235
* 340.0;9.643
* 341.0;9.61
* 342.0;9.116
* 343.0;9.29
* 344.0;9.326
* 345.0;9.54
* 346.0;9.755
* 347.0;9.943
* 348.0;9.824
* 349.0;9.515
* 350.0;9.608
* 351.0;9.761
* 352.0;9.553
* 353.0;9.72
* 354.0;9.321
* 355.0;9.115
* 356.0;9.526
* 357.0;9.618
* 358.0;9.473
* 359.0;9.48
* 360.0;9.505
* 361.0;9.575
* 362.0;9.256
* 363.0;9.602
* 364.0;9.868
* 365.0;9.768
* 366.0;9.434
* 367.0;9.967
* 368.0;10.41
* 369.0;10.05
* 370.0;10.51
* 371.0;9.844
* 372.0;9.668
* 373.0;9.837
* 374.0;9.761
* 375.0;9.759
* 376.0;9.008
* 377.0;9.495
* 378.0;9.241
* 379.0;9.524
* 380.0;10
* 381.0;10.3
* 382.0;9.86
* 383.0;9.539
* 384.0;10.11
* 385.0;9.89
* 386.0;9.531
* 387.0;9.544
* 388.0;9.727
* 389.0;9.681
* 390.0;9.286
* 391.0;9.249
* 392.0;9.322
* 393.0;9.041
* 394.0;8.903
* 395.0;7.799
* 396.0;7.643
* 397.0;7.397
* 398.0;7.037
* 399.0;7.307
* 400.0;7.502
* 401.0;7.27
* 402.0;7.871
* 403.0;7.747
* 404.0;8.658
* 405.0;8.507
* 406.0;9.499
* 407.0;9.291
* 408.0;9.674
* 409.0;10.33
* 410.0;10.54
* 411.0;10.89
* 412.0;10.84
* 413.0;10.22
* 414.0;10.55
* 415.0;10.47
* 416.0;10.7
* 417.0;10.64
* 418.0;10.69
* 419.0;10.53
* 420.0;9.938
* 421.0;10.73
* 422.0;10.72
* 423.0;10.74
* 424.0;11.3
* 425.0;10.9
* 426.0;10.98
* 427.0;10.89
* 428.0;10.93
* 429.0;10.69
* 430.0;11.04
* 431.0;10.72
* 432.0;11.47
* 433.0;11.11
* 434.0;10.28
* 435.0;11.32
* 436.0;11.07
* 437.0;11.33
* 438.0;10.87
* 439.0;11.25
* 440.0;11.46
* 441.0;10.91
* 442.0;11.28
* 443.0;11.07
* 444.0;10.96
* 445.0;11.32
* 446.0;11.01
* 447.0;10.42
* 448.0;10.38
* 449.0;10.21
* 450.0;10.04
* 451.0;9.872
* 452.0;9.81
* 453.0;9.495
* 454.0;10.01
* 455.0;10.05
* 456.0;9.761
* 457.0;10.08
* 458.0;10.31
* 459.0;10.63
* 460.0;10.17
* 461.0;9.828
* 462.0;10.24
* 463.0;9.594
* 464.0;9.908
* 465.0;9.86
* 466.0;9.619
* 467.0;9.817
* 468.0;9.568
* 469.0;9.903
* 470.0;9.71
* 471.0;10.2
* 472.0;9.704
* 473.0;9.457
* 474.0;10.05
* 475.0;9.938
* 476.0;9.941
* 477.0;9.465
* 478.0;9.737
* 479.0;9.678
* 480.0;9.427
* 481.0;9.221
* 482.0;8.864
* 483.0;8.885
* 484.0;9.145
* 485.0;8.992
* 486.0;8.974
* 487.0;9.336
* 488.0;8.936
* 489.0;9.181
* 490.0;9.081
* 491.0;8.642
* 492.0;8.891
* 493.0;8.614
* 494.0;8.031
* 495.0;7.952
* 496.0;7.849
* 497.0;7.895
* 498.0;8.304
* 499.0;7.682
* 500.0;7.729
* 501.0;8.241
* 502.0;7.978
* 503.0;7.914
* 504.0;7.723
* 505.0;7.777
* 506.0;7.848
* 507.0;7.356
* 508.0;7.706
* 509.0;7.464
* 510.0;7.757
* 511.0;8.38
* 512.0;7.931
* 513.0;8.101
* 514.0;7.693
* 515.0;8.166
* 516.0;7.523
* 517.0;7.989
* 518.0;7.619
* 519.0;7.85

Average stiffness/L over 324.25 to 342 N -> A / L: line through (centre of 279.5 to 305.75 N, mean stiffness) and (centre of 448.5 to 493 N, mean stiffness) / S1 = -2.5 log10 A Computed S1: 0.21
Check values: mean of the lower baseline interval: 10.7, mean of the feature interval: 8.64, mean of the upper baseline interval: 9.63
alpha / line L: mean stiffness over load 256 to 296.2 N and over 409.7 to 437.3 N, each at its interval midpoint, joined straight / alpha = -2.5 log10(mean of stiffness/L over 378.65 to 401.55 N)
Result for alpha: 0.20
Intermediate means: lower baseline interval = 10.7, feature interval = 8.93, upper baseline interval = 10.8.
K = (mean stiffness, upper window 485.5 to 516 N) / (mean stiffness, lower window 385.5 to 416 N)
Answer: 0.9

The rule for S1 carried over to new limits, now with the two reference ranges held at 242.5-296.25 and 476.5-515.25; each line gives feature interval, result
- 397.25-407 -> 0.18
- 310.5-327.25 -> 0.06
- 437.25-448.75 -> -0.22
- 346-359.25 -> 0.04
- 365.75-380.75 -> 0.00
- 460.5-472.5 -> -0.13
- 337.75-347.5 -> 0.06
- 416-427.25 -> -0.16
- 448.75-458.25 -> -0.12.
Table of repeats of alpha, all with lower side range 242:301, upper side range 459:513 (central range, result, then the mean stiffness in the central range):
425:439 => -0.169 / 11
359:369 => 0.033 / 9.71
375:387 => 0.020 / 9.68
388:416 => 0.074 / 9.03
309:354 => 0.109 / 9.32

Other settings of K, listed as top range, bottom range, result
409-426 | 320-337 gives 1.23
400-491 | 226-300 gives 0.92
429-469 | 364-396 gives 1.09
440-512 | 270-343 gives 0.94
